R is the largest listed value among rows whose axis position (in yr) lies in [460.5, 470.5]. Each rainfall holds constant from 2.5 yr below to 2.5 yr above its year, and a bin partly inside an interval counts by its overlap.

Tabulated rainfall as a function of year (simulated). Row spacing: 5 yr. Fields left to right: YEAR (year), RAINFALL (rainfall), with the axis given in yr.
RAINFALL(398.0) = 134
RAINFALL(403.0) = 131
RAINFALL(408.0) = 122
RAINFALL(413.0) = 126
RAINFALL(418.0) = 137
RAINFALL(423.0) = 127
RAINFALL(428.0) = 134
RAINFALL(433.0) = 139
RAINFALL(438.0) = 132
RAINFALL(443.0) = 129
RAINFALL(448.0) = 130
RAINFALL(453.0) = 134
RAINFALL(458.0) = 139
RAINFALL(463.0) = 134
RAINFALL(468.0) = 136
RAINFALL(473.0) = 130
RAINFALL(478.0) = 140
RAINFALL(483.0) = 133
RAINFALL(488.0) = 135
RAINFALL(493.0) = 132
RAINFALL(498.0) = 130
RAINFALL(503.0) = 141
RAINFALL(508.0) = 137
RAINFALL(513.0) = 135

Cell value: 136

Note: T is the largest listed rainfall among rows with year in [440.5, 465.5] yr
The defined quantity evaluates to 139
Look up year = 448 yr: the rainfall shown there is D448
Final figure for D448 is 130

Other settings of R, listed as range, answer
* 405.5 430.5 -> 137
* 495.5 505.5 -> 141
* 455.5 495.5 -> 140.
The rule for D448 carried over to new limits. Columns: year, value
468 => 136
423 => 127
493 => 132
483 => 133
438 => 132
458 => 139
